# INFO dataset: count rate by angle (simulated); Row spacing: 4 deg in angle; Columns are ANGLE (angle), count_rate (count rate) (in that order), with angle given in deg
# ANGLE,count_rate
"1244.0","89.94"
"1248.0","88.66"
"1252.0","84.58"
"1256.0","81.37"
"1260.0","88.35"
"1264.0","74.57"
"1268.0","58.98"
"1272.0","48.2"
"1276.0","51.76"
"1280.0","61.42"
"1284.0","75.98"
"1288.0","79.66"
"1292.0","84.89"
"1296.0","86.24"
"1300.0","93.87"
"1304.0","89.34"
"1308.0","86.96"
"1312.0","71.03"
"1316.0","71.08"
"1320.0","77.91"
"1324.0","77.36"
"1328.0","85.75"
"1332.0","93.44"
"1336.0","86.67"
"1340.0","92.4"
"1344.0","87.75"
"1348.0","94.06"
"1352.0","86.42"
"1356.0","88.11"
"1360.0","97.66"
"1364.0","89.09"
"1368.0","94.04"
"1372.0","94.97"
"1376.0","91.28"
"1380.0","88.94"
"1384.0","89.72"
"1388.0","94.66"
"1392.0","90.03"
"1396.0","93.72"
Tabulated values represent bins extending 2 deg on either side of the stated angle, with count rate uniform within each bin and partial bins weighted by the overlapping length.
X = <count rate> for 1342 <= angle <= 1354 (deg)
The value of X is 89.4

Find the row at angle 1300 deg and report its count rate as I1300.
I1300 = 93.87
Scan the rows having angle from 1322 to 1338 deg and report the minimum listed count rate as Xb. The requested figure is 77.36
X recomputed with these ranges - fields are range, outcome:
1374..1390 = 91.2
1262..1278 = 58.4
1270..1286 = 59.3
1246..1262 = 85.7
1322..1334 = 85.5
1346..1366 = 91.1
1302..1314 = 82.4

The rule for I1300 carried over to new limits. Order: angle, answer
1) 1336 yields 86.67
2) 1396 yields 93.72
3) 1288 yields 79.66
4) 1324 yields 77.36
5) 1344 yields 87.75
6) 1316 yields 71.08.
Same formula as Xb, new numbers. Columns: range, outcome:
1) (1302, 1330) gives 71.03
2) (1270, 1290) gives 48.2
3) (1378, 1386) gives 88.94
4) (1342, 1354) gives 86.42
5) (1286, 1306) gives 79.66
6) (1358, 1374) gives 89.09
